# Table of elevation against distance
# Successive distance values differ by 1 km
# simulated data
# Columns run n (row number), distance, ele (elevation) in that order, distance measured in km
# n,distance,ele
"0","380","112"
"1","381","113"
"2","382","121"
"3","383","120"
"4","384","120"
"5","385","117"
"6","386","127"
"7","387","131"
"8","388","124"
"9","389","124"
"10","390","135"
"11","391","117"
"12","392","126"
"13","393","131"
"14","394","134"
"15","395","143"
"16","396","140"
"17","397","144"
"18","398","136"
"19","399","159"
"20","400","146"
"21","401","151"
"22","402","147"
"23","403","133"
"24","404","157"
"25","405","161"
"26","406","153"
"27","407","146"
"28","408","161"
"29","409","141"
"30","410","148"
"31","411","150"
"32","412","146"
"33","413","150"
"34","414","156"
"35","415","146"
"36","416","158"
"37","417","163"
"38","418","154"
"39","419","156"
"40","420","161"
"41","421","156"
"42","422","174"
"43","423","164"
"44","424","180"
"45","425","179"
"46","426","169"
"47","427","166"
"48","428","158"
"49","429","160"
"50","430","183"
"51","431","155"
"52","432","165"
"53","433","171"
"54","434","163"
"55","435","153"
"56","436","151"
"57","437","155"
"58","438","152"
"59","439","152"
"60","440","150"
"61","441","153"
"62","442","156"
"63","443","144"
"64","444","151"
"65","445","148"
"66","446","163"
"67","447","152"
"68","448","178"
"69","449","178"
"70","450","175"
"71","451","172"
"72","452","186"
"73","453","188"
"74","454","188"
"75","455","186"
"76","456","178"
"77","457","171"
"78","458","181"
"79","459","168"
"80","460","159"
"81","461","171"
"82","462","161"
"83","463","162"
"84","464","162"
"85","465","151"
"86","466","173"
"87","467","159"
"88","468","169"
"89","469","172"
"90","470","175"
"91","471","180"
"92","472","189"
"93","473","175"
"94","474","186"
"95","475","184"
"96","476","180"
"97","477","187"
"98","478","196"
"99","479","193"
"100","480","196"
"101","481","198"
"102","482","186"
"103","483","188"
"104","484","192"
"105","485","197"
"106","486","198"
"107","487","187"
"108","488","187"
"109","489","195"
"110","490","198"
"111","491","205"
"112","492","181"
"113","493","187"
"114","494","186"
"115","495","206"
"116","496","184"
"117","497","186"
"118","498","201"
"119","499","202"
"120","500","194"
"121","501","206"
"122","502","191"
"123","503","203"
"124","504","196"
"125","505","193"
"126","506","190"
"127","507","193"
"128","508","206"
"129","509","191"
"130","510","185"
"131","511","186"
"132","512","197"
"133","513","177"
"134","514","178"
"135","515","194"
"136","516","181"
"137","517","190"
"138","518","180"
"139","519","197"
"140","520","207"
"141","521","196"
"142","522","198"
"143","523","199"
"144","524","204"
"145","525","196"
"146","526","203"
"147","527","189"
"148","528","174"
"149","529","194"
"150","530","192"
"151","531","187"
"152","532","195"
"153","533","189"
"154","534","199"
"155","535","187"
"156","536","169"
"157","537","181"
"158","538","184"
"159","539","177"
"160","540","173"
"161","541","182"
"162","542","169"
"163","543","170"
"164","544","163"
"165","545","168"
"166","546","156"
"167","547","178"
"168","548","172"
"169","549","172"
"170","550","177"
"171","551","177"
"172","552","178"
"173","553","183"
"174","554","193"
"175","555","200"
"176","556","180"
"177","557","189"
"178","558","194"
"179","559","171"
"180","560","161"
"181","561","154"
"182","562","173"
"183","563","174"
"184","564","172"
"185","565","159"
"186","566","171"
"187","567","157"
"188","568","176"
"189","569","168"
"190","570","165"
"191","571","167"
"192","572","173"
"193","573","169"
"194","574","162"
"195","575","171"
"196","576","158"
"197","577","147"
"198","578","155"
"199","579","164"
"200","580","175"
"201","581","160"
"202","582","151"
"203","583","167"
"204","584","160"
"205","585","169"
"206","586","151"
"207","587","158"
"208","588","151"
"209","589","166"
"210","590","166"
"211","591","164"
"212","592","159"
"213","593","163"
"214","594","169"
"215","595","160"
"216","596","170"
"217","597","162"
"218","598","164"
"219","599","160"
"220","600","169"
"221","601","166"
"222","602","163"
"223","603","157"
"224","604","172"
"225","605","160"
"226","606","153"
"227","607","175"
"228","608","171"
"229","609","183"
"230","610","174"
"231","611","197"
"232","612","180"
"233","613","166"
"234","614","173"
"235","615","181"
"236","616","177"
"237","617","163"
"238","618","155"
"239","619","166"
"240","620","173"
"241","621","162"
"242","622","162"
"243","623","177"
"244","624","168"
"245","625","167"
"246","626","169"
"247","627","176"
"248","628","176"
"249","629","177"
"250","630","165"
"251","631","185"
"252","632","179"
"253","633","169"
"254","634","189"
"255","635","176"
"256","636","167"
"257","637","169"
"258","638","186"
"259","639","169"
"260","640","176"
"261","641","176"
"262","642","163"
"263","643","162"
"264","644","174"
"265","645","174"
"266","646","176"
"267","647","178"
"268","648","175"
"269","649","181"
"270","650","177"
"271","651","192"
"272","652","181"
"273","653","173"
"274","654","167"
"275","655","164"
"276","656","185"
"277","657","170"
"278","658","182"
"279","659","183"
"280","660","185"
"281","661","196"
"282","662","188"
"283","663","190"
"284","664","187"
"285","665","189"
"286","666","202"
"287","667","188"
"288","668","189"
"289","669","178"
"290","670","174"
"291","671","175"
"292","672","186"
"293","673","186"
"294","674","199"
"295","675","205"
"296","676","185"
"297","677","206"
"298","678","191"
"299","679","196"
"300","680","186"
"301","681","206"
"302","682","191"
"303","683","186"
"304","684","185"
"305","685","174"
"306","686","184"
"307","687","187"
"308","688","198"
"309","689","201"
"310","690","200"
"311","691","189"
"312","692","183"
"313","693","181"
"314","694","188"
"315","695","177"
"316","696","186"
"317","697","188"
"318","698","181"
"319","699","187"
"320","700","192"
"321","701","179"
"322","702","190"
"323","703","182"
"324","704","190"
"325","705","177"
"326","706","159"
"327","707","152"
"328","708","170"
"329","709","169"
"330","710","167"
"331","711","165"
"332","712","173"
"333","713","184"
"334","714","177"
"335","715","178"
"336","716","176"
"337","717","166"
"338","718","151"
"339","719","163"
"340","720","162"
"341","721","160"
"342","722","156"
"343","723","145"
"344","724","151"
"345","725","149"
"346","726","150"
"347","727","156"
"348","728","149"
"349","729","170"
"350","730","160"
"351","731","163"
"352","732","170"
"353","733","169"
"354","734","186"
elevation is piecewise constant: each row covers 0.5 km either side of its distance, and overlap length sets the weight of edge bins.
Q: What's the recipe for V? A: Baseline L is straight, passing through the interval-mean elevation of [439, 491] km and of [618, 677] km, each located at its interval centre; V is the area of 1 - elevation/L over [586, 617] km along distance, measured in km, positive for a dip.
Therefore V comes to 1.8 km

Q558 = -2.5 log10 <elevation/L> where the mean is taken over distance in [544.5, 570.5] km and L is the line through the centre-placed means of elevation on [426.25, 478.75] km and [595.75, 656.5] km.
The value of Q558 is -0.02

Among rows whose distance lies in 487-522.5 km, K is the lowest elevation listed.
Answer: 177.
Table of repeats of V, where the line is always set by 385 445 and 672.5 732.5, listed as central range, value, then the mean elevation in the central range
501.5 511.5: -2.2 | 193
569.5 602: 0.7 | 163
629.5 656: -0.5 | 175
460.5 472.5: -1.0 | 169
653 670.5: -1.0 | 183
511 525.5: -2.9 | 192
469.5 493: -4.8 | 189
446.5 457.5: -1.7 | 177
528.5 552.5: -2.4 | 179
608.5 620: -0.3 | 174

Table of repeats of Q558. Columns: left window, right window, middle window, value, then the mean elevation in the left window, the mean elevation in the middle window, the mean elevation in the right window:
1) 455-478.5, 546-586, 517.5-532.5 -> -0.13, 174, 194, 170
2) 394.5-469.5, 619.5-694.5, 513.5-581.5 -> -0.04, 160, 178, 181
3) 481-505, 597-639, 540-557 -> 0.04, 194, 176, 171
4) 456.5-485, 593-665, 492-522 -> -0.09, 178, 192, 173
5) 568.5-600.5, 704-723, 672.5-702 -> -0.14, 163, 190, 167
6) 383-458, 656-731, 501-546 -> -0.15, 154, 188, 179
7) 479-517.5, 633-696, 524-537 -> 0.01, 192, 190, 183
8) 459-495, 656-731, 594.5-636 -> 0.06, 182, 170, 179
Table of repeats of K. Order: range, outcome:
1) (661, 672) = 174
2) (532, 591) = 147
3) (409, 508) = 141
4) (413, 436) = 146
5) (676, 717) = 152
